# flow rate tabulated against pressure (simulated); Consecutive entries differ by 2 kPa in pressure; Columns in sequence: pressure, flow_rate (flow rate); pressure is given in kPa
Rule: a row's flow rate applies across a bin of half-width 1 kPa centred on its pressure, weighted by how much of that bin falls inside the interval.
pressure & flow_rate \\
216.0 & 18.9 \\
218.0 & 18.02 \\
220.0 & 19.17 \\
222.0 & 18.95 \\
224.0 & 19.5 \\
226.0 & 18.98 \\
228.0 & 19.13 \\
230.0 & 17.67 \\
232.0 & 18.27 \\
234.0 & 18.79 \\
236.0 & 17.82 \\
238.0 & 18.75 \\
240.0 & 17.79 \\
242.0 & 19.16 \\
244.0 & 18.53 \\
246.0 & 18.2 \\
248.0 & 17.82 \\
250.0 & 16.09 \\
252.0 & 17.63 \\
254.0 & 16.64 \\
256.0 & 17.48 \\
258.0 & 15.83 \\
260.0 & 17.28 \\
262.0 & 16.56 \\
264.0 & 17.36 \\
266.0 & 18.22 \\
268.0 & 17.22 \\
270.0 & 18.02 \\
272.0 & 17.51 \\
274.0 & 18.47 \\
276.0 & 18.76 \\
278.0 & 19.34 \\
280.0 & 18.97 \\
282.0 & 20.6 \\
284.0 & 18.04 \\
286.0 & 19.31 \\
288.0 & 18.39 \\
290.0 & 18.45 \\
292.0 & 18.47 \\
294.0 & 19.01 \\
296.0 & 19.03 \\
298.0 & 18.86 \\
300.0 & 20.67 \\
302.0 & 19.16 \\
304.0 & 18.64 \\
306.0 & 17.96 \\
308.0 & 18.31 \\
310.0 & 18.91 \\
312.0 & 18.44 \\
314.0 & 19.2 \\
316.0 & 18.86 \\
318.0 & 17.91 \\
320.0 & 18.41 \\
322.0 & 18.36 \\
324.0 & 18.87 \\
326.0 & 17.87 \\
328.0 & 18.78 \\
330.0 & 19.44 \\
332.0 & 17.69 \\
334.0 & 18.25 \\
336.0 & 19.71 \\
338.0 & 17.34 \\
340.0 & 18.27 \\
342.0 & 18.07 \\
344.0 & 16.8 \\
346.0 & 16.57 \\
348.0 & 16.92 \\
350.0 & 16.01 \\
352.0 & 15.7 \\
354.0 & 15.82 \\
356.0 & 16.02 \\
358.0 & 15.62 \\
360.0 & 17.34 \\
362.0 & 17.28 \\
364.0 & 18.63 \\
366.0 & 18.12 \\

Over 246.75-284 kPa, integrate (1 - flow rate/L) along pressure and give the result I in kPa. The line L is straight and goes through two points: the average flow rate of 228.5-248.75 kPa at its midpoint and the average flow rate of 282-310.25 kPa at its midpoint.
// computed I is 1.6 kPa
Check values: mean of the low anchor 18.3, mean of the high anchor 18.9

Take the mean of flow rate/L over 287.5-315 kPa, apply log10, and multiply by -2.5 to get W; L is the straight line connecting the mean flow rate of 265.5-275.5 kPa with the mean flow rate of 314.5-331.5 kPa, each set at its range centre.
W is -0.03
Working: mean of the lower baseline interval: 17.9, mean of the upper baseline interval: 18.6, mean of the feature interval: 18.8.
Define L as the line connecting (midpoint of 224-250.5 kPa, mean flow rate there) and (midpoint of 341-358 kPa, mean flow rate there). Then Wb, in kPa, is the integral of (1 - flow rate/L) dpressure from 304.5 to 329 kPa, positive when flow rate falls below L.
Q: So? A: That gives -2.2 kPa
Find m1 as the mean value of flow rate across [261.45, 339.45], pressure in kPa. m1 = 18.6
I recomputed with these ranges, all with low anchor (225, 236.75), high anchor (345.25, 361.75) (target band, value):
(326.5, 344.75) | -1.8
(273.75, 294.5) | -1.6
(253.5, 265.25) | 0.7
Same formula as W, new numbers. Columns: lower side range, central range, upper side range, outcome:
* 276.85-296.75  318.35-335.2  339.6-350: -0.045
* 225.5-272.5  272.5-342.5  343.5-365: -0.096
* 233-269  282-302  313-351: -0.069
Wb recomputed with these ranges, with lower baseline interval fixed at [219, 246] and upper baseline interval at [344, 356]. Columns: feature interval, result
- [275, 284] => -0.8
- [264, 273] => 0.1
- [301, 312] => -0.9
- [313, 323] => -1.0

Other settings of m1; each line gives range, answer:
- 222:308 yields 18.3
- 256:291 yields 18.1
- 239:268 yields 17.5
